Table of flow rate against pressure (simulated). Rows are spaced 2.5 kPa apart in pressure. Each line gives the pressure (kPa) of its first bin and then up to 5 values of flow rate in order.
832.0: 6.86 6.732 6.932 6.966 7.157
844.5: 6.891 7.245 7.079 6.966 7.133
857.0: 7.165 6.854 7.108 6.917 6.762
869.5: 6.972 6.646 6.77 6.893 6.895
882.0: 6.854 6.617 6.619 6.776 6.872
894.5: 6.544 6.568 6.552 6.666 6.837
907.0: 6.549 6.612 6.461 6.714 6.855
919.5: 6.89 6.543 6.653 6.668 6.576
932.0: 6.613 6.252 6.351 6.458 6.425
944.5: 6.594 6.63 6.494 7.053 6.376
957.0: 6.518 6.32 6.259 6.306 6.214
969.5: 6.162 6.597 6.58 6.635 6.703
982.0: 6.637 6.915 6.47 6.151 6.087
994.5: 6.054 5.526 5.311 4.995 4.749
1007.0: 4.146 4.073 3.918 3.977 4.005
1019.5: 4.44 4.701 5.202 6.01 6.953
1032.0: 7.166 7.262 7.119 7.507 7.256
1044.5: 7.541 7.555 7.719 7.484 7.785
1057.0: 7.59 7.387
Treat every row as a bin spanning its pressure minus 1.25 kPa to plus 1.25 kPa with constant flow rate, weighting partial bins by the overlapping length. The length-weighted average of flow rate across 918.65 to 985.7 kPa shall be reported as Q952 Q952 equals 6.53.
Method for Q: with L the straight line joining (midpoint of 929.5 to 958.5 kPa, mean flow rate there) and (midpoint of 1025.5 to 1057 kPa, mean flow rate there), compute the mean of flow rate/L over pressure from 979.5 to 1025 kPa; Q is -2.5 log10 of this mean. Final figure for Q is 0.31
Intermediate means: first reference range 6.52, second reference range 7.28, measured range 5.23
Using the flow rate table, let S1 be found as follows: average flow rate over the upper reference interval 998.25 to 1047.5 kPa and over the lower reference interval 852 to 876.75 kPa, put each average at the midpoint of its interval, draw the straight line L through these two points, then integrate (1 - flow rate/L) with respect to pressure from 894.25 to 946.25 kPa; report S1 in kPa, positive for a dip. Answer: -0.9 kPa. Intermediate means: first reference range 6.93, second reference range 5.67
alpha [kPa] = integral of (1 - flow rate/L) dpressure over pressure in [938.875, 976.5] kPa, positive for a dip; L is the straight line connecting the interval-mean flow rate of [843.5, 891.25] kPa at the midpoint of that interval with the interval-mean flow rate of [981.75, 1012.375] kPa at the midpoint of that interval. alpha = -3.6 kPa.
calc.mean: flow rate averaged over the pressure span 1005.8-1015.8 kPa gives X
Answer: 4.03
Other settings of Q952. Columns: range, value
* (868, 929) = 6.71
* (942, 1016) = 5.95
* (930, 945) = 6.45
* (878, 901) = 6.7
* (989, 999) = 5.89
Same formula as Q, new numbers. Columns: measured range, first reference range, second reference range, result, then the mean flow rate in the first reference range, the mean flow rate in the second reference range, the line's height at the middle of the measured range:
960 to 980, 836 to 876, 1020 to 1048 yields 0.06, 6.97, 6.68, 6.79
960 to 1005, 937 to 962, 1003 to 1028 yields -0.12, 6.52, 4.51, 5.51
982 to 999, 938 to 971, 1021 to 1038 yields 0.04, 6.45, 6.36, 6.4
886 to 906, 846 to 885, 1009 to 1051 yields 0.02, 6.93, 6.07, 6.77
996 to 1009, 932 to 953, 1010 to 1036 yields 0.16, 6.53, 5.34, 5.65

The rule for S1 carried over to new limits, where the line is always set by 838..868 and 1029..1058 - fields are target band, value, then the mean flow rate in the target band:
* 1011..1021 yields 4.4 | 4.1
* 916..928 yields 0.7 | 6.72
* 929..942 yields 1.4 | 6.44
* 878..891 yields 0.6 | 6.76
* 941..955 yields 1.2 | 6.61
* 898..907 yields 0.6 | 6.66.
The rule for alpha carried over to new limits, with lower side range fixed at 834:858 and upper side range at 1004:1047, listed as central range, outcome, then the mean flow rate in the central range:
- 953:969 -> -0.37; 6.34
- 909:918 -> -0.16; 6.66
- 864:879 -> 0.05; 6.83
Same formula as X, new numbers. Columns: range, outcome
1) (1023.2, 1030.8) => 6.05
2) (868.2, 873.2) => 6.81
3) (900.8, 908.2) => 6.69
